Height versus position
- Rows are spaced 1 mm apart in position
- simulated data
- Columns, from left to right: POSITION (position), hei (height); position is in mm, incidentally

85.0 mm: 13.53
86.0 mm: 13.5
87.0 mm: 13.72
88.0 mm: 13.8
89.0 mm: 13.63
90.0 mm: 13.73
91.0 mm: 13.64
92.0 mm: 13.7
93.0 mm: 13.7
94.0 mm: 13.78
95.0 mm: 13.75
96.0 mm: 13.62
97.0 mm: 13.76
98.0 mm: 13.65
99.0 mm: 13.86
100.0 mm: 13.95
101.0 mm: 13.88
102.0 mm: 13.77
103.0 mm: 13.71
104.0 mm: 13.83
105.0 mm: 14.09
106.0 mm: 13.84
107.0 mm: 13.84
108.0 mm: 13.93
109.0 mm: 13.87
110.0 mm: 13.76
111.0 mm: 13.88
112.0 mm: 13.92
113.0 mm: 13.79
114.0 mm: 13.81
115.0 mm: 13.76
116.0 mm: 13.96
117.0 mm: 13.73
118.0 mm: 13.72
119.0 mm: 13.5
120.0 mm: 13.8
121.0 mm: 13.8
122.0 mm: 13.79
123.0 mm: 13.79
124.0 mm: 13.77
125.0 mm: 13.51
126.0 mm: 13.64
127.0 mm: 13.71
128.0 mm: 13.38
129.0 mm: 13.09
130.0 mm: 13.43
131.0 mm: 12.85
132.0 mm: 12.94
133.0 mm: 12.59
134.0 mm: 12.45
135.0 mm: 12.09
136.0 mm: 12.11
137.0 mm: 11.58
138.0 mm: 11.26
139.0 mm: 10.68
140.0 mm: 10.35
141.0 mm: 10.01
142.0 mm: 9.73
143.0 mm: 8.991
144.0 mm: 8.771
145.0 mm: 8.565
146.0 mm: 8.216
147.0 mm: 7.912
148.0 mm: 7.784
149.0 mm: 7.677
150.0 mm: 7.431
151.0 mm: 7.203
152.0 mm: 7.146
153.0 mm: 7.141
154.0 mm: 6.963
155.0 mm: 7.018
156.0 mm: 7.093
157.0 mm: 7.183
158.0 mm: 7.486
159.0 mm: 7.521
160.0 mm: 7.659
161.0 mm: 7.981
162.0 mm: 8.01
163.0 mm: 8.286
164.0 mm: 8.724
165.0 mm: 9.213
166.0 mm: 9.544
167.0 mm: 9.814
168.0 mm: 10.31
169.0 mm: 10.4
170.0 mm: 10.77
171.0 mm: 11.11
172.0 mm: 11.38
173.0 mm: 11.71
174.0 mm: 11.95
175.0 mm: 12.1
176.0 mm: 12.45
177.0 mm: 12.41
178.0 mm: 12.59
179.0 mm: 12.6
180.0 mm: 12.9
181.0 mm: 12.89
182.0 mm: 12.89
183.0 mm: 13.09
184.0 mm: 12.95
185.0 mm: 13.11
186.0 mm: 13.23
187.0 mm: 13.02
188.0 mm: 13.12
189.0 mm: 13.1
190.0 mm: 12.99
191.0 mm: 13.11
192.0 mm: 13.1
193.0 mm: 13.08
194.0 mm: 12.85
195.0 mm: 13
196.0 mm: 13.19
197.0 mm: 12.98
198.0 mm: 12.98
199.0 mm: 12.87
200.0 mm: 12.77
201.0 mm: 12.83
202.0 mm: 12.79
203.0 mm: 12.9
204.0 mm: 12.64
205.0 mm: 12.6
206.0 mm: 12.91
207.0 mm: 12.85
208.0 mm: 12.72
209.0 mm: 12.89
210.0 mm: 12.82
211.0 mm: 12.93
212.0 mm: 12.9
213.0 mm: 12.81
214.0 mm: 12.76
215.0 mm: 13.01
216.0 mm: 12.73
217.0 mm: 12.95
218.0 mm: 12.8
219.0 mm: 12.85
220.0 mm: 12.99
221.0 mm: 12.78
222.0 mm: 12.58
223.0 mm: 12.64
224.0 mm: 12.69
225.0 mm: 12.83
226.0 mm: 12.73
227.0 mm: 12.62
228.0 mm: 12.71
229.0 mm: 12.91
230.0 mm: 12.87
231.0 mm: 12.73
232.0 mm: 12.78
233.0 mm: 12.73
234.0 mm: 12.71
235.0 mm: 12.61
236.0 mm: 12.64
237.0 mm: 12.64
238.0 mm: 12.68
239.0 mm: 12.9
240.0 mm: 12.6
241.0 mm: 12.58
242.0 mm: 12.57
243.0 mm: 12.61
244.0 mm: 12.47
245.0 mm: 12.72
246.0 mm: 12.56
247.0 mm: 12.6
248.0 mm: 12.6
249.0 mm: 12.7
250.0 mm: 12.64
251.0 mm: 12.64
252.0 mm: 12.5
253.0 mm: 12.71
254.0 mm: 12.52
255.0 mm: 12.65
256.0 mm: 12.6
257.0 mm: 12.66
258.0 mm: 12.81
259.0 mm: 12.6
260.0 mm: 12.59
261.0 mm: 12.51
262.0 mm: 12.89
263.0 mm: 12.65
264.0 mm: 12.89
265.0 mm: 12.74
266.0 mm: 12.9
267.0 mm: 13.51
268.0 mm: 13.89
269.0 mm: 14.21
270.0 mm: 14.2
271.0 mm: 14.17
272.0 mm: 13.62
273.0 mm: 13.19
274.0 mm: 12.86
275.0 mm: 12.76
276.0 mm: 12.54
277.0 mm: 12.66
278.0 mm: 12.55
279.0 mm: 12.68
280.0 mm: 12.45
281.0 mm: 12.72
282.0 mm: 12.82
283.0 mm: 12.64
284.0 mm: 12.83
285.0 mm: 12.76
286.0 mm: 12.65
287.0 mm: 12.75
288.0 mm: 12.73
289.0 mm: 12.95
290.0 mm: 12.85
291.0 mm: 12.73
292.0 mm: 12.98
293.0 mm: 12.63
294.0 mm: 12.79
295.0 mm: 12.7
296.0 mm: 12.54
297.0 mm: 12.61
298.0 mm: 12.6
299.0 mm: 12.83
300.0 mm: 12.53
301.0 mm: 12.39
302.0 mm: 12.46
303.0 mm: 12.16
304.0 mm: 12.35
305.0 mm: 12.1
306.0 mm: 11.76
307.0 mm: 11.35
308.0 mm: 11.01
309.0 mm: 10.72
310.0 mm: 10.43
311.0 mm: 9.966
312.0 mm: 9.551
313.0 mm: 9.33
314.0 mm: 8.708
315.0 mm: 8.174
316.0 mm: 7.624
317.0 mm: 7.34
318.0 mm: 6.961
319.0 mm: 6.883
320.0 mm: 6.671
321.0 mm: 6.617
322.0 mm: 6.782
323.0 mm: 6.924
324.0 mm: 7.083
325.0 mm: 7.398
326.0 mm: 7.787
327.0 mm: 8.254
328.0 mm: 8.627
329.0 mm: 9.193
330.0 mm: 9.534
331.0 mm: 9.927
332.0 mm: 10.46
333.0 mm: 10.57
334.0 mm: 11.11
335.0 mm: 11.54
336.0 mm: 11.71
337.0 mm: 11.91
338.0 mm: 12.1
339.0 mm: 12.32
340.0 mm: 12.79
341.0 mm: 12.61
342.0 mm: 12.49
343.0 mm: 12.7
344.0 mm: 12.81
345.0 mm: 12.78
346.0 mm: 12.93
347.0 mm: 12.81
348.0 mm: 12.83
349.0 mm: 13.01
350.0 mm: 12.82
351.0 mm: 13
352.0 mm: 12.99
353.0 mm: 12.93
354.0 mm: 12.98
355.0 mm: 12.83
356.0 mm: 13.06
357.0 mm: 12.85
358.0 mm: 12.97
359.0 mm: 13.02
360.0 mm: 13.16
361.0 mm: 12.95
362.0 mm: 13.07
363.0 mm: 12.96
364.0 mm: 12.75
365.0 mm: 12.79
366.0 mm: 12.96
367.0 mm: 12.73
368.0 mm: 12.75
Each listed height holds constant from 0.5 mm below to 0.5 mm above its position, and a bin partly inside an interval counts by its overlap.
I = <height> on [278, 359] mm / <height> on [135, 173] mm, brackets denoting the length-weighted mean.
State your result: 1.3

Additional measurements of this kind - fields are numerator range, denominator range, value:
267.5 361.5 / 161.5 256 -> 0.93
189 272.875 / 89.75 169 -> 1.12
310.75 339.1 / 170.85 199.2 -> 0.70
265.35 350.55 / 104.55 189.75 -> 1.01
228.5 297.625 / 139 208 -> 1.19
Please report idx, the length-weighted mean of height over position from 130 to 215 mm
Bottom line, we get 11.1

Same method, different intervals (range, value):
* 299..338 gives 9.7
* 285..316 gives 11.7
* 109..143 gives 12.9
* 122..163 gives 10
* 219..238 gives 12.7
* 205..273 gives 12.8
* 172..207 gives 12.8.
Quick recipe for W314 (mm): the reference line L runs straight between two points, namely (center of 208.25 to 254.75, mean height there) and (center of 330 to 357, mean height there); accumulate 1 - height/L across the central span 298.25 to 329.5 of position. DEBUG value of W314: 7.4 mm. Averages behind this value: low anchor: 12.7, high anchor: 12.3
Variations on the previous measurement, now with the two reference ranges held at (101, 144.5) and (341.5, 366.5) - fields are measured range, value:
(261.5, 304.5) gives 0.1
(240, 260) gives 0.4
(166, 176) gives 1.4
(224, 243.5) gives 0.3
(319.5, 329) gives 4.0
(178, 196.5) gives -0.1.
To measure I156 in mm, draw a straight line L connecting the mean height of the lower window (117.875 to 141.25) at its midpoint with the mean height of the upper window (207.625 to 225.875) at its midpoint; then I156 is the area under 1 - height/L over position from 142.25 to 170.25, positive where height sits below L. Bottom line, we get 10.0 mm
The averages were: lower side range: 12.8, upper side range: 12.8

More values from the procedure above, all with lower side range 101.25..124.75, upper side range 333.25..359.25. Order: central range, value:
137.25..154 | 6.1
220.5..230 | 0.4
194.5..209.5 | 0.5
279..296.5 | 0.2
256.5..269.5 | 0.0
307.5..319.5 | 3.6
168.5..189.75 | 1.7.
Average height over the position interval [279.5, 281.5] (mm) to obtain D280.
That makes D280 12.6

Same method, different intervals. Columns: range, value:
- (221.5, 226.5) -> 12.7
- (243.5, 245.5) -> 12.6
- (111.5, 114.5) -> 13.8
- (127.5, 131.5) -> 13.2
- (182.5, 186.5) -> 13.1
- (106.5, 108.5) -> 13.9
